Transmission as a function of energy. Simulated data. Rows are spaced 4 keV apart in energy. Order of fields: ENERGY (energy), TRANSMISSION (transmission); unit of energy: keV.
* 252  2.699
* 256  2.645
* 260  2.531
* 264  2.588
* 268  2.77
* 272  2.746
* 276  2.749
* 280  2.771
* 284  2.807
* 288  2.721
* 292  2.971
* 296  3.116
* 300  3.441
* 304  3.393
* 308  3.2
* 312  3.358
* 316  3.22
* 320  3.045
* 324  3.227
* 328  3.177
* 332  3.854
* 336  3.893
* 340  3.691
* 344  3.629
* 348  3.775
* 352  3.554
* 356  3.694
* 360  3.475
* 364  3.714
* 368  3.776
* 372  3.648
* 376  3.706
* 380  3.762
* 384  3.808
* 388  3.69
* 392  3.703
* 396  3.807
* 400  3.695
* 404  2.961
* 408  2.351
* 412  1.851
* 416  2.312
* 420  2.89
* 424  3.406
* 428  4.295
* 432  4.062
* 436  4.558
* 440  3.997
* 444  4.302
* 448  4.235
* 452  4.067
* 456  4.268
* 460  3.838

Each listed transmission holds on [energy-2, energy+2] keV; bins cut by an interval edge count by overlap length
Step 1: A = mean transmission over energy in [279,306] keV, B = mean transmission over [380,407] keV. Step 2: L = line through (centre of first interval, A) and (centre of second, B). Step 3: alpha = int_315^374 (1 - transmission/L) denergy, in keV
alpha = -4.4 keV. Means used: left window 3.04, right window 3.58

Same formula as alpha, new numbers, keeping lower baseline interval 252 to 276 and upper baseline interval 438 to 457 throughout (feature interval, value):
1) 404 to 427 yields 7.3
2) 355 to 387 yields -1.4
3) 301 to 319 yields -1.5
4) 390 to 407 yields 1.3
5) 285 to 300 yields -0.5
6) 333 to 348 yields -2.1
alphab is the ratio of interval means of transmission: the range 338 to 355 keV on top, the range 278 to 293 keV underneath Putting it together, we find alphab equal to 1.31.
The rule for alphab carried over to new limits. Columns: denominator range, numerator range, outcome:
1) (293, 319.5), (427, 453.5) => 1.29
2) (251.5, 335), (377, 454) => 1.18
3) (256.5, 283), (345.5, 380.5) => 1.36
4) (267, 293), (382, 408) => 1.26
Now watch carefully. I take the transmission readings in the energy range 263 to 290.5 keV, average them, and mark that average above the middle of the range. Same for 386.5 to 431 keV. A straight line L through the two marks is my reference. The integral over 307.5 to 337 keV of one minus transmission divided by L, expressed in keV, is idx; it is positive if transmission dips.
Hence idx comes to -4.7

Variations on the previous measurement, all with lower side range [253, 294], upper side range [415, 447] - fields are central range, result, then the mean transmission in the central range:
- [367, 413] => 1.0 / 3.42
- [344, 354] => -1.3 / 3.66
